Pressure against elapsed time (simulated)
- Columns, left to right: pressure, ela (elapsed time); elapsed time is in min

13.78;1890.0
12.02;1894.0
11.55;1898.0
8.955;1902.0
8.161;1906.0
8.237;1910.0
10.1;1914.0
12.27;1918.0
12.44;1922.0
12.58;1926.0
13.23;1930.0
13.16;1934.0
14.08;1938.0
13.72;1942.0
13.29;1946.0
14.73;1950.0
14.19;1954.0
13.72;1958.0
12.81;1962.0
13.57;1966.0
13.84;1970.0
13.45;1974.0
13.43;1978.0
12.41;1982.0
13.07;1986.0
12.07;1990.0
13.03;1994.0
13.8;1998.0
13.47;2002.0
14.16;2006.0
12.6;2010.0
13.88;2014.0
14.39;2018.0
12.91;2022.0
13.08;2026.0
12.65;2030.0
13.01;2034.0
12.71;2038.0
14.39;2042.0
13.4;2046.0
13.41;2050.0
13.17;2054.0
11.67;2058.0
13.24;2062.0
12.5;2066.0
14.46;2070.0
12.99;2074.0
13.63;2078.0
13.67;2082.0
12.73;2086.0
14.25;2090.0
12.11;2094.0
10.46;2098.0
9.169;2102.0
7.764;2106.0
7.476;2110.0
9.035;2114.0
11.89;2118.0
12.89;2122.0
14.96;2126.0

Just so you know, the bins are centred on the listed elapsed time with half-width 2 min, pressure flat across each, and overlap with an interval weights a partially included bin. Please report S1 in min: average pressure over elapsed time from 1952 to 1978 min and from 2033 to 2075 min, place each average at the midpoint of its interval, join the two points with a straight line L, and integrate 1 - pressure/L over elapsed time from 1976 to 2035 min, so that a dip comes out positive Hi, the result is 0.89 min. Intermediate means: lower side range 13.6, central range 13.2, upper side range 13.2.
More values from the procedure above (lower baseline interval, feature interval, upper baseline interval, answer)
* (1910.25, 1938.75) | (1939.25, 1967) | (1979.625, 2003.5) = -2.64 min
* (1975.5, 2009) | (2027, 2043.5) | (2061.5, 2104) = -0.30 min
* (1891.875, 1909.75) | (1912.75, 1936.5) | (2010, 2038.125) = -3.94 min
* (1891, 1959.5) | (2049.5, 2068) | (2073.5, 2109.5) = -1.59 min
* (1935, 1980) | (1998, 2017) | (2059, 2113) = -0.93 min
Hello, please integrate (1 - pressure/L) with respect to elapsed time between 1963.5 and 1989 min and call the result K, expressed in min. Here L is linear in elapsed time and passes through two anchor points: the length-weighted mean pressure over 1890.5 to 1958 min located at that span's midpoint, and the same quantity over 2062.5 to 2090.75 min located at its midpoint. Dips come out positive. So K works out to -1.4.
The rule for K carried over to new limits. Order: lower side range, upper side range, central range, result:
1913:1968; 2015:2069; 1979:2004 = 0.34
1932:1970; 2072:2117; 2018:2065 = -3.74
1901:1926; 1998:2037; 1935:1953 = -4.42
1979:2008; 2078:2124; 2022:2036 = -0.47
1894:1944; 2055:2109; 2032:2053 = -2.41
